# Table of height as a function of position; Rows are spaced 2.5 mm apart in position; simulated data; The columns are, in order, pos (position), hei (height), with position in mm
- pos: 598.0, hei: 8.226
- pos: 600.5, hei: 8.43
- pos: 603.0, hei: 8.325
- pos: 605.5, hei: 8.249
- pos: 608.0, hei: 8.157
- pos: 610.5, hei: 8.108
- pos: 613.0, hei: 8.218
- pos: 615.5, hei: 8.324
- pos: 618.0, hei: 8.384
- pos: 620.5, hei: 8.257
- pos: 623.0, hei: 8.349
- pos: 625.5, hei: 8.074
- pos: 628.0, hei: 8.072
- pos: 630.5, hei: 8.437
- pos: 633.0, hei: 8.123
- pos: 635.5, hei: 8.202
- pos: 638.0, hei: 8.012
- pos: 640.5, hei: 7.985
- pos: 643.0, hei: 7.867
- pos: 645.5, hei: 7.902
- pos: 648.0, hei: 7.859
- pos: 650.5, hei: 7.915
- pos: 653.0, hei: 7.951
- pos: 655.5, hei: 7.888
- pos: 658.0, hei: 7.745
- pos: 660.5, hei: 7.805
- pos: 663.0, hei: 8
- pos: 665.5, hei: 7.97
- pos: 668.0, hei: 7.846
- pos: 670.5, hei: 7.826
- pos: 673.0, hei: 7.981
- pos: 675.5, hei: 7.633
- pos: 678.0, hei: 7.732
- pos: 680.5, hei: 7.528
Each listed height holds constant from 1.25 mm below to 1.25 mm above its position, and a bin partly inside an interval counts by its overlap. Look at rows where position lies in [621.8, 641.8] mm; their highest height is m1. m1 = 8.437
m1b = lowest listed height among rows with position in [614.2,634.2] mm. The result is 8.072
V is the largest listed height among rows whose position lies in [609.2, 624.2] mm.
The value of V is 8.384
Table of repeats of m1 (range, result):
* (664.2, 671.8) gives 7.97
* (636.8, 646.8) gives 8.012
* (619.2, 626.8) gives 8.349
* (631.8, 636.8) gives 8.202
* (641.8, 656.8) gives 7.951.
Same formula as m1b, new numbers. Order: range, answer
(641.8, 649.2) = 7.859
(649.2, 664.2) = 7.745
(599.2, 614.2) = 8.108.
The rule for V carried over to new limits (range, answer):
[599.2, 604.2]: 8.43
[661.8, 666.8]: 8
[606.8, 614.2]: 8.218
